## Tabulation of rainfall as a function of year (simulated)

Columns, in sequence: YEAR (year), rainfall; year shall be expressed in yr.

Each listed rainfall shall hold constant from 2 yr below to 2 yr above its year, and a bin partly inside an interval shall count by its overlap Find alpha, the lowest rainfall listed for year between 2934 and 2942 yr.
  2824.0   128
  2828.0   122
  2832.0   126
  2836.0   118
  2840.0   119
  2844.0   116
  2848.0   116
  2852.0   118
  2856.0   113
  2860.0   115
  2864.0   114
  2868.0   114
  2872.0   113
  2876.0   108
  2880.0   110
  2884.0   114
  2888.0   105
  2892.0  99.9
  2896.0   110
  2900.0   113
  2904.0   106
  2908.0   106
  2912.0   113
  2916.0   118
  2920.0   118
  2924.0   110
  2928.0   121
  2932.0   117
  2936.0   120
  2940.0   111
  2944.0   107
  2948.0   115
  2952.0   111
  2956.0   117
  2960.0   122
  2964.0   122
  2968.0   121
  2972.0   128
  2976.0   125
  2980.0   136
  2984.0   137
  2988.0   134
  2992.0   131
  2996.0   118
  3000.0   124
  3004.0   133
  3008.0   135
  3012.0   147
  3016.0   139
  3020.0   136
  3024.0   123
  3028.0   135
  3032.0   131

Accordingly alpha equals 111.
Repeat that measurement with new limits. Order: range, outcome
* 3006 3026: 123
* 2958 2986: 121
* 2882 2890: 105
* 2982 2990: 134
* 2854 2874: 113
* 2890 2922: 99.9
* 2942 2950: 107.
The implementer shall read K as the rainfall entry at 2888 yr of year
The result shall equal 105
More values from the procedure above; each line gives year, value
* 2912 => 113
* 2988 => 134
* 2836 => 118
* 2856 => 113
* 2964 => 122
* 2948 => 115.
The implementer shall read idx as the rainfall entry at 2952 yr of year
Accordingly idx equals 111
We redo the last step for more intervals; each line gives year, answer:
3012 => 147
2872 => 113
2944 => 107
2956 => 117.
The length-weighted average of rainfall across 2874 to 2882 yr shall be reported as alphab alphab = 109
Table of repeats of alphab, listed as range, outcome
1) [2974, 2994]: 133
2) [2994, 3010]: 128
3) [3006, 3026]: 136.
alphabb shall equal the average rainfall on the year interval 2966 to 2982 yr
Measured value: 128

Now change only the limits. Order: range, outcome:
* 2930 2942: 116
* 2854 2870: 114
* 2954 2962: 120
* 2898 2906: 110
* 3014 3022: 138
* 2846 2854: 117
